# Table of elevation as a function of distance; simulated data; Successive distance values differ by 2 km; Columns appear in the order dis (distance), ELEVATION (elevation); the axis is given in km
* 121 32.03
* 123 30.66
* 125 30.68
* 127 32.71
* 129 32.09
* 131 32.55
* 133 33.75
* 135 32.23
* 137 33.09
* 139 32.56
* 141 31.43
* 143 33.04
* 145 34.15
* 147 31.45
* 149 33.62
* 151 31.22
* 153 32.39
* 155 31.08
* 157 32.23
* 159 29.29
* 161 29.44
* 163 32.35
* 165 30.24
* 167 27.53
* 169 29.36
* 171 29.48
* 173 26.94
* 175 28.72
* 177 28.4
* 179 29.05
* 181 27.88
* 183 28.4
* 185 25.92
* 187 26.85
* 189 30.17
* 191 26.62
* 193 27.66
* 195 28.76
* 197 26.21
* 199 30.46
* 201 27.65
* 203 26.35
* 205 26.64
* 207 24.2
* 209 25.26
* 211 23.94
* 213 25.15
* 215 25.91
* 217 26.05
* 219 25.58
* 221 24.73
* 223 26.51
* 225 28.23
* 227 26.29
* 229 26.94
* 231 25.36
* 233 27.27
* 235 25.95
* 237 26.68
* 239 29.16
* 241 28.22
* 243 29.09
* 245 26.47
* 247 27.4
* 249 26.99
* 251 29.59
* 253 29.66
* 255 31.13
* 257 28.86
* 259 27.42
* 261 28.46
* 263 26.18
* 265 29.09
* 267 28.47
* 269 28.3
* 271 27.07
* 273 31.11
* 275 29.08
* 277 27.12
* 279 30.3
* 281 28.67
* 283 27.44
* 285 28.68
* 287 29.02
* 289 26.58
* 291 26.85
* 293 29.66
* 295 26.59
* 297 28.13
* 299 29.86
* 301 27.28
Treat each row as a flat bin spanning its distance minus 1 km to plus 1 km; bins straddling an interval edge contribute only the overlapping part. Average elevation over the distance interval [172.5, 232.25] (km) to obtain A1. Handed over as 26.9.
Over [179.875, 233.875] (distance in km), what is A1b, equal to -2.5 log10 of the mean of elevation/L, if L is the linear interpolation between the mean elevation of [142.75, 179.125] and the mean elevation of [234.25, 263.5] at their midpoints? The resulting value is 0.100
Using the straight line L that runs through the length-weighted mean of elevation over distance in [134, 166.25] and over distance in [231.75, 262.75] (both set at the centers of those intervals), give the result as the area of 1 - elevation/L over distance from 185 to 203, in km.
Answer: 1.37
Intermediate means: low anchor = 31.8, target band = 27.8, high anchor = 28.1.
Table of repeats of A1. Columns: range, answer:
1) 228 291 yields 28.1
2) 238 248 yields 28.1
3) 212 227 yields 26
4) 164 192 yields 28.3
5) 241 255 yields 28.4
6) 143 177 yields 30.6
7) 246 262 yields 28.7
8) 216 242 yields 26.7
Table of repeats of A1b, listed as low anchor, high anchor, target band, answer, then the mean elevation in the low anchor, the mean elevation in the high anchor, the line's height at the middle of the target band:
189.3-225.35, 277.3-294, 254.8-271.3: -0.02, 26.5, 28.3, 27.8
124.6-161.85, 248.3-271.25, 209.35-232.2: 0.15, 32.1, 28.5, 29.7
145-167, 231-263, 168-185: 0.08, 31.3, 28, 30.5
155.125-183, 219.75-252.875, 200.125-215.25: 0.10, 29.3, 27.2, 28.1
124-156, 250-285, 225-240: 0.11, 32.4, 28.7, 29.7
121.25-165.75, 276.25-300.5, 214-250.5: 0.11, 31.9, 28.2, 29.7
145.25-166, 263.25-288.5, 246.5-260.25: 0.01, 31.4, 28.6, 29.1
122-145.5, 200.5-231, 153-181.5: 0.01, 32.4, 25.9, 29.7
